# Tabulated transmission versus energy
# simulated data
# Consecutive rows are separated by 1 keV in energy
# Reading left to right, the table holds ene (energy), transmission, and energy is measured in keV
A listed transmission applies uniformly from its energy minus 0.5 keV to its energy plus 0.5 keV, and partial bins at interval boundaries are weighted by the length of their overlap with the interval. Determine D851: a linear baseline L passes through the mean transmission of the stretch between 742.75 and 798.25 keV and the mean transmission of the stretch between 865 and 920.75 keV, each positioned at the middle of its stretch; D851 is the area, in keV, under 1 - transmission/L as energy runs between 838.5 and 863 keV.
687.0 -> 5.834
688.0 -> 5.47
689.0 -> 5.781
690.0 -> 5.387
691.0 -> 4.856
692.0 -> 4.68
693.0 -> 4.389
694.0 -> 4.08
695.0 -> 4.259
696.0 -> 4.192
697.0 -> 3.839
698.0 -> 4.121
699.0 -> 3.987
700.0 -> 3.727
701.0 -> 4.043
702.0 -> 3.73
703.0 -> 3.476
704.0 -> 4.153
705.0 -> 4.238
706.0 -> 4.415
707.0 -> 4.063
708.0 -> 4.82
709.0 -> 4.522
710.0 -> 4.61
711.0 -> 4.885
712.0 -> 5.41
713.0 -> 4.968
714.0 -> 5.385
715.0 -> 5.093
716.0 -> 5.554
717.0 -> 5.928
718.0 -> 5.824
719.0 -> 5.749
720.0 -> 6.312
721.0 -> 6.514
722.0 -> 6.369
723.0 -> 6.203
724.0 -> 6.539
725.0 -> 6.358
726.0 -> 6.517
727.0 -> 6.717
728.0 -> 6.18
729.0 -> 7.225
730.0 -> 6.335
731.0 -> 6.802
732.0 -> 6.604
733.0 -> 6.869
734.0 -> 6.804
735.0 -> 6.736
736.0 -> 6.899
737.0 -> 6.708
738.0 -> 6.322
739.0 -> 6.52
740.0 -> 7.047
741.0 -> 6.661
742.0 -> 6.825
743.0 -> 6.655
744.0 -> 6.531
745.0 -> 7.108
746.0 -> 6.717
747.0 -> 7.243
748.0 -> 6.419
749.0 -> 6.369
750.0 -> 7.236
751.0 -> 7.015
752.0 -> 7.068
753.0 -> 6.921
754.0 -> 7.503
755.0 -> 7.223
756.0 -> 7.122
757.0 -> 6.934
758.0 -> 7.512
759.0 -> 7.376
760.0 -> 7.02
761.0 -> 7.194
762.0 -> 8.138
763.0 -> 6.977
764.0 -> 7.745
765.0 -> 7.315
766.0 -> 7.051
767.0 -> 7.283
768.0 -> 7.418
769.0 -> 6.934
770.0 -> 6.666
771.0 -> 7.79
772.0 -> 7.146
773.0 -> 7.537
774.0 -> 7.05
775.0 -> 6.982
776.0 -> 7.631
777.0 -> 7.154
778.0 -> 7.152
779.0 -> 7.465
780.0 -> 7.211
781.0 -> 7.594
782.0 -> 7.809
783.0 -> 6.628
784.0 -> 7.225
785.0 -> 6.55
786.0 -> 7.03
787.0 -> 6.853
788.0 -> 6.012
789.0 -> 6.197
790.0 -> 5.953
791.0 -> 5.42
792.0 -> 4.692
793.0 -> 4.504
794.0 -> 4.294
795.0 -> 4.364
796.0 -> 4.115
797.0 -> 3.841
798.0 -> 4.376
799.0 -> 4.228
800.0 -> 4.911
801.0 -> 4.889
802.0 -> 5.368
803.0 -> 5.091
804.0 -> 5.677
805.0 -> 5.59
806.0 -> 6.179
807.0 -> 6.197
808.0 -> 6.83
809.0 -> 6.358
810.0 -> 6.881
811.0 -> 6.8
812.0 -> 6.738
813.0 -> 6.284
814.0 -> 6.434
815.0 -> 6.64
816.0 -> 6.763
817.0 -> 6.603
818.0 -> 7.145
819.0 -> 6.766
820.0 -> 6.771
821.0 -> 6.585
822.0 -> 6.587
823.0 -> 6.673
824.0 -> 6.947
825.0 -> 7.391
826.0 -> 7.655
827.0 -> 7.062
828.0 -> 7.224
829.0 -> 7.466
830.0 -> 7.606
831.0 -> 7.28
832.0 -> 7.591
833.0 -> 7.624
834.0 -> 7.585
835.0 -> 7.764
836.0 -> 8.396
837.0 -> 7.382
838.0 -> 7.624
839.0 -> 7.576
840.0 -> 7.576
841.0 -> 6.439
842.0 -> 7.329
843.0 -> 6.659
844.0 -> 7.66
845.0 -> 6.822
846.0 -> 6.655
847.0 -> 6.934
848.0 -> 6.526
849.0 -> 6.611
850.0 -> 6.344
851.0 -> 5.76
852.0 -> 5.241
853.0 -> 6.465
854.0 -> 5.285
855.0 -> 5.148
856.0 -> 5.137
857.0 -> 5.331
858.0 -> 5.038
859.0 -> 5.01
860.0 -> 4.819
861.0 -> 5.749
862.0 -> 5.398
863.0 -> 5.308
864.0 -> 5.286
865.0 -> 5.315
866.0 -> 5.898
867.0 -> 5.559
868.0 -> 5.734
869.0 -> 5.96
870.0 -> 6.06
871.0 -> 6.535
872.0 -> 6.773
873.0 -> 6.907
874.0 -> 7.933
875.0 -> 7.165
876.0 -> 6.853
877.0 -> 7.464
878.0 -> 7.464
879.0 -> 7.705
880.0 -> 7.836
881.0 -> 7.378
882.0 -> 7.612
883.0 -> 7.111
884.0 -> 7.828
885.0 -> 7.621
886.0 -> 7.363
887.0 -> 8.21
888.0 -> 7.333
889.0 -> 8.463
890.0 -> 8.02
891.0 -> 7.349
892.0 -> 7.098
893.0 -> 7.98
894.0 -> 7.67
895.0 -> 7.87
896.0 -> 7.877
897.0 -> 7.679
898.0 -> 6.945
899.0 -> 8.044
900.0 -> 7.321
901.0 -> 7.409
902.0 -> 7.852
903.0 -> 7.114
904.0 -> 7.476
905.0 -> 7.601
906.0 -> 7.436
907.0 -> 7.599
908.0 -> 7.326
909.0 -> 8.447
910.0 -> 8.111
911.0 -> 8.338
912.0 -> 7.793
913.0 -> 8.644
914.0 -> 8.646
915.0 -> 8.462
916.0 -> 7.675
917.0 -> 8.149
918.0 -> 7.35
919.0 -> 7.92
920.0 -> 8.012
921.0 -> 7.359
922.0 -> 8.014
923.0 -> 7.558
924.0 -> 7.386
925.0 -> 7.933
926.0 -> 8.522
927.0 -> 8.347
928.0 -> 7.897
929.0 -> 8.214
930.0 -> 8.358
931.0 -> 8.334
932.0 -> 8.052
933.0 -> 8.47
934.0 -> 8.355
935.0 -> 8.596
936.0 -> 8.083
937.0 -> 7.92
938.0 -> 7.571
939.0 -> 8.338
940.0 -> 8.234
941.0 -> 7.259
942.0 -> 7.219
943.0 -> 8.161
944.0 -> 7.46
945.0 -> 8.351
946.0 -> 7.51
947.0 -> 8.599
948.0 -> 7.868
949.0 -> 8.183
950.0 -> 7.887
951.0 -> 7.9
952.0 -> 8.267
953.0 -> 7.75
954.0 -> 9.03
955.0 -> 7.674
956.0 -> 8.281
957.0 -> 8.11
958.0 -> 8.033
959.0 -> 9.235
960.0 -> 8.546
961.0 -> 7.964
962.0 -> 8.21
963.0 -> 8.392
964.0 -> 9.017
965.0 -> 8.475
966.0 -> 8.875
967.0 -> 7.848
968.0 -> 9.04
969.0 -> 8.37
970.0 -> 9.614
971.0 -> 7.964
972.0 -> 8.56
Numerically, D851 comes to 3.7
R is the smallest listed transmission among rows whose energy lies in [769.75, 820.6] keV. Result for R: 3.841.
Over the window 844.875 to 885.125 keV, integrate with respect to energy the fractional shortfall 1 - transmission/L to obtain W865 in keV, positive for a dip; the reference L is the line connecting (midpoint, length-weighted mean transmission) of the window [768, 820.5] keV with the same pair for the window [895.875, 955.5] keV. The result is 4.82 keV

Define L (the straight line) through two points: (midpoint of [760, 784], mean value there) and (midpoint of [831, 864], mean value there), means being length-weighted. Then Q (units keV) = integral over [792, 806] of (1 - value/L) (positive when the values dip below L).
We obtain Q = 4.5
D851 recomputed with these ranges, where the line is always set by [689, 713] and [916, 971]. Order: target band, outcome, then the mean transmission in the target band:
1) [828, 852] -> -2.25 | 7.14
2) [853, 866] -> 2.91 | 5.31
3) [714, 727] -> -3.84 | 6.08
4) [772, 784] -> -3.67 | 7.28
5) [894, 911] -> -0.33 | 7.65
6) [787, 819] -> 1.53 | 5.69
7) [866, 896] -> -0.31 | 7.26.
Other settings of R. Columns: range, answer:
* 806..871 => 4.819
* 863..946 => 5.286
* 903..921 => 7.114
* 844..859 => 5.01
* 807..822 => 6.197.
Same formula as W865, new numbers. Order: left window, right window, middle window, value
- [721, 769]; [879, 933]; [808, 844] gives 1.3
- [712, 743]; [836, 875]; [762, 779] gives -2.6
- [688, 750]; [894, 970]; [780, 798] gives 1.6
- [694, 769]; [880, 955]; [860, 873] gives 2.8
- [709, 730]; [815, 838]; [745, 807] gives 0.5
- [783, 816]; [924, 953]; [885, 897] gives -0.8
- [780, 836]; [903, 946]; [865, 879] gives 1.2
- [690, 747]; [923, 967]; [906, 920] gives -0.4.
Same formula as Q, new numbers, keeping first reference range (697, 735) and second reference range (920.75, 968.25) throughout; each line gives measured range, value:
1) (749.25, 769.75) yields -4.4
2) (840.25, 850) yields 0.2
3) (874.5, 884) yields -0.1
